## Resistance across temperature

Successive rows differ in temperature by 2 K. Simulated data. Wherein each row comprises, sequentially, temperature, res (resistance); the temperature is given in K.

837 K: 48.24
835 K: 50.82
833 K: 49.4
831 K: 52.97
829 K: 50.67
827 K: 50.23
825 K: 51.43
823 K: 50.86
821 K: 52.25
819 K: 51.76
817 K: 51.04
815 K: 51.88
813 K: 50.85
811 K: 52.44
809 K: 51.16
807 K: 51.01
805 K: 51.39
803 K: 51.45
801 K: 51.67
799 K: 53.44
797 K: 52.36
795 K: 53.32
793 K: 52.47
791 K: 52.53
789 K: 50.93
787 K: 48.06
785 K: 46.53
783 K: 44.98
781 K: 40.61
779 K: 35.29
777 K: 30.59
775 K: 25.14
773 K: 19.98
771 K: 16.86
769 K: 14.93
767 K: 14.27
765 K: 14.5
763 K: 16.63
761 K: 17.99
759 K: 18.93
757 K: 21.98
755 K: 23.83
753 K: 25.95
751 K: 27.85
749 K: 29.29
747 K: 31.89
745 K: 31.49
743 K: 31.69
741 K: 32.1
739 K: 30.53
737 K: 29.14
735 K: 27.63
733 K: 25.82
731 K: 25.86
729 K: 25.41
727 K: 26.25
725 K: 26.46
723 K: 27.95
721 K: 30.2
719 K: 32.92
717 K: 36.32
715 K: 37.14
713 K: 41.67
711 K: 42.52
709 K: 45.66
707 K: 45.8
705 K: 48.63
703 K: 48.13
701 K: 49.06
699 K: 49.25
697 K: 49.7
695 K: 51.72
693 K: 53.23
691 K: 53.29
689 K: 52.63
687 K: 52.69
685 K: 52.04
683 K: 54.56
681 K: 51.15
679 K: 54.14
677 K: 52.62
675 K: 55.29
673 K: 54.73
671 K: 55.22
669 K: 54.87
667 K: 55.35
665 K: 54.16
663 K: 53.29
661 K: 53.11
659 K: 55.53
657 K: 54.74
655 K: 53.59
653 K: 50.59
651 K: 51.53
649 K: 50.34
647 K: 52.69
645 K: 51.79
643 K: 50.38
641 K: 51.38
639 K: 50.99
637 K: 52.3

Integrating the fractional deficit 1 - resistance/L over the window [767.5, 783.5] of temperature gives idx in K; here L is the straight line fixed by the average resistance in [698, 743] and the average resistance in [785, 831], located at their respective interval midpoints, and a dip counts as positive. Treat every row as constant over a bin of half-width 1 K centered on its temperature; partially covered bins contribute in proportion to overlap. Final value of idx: 6.4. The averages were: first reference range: 35.6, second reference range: 51.4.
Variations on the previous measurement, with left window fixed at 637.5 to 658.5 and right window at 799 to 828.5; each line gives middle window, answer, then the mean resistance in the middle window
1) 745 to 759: 6.79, 26.6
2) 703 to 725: 5.52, 38.7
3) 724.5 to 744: 8.88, 28.1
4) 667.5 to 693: -0.89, 53.6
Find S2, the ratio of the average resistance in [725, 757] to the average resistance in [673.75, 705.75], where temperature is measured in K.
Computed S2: 0.54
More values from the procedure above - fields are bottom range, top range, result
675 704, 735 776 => 0.46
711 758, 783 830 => 1.72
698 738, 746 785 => 0.70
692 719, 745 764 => 0.53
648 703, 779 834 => 0.95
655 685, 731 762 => 0.50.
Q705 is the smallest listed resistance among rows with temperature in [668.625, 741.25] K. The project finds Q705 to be 25.41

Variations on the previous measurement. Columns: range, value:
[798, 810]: 51.01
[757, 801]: 14.27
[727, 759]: 18.93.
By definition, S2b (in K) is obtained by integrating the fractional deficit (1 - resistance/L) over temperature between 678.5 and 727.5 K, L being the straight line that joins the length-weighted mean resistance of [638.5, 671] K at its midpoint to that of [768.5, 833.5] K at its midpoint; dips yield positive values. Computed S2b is 5.9 K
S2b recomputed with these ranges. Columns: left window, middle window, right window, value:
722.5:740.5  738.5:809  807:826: 9.1 K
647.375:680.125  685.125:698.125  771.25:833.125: 0.1 K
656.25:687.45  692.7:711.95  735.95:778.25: -2.2 K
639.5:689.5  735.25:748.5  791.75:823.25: 5.4 K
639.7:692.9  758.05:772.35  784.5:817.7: 9.8 K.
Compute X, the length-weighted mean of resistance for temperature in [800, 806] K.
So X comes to 51.5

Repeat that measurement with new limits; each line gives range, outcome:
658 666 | 54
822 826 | 51.1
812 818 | 51.3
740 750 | 31.3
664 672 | 54.9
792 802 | 52.7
